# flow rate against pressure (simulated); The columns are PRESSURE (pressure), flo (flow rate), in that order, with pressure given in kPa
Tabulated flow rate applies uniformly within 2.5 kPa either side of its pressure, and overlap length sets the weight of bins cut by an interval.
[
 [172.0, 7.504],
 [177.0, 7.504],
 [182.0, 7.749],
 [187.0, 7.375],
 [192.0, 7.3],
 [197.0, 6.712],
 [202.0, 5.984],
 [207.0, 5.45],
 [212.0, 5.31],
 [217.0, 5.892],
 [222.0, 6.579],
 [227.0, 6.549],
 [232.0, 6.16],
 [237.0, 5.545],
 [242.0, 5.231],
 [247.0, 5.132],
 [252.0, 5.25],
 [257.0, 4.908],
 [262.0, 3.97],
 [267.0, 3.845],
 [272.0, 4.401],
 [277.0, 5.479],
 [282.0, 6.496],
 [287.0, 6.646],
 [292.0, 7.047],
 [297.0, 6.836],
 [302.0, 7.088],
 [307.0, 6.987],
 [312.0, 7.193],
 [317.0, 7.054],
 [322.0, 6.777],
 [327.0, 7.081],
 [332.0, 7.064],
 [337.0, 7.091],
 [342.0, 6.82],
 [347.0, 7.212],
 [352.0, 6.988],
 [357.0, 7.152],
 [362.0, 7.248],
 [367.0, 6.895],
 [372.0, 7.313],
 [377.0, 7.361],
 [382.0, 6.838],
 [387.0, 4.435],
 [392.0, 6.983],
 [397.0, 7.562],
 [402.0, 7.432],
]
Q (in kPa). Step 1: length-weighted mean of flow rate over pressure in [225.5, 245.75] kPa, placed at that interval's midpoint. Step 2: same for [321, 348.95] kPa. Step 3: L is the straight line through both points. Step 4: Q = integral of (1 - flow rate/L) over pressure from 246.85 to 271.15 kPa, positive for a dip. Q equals 6.1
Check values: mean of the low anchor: 5.79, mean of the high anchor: 7.02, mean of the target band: 4.56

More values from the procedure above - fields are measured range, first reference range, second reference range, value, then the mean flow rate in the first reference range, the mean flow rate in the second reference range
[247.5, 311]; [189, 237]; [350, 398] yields 7.0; 6.19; 6.85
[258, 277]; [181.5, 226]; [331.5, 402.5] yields 6.6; 6.43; 6.94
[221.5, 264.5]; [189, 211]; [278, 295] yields 6.9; 6.31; 6.62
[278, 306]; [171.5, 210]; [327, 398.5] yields 0.6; 6.9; 6.92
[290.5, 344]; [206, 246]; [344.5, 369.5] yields -2.4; 5.83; 7.1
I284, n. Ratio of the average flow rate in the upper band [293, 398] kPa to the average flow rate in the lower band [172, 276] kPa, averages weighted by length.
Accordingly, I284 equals 1.18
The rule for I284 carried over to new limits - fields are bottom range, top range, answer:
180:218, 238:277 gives 0.74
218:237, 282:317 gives 1.11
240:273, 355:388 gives 1.46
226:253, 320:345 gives 1.24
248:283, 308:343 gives 1.45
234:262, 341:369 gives 1.38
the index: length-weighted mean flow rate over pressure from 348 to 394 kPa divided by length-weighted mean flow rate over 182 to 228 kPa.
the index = 1.1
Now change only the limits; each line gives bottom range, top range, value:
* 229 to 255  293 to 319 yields 1.28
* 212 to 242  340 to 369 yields 1.18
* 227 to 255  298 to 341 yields 1.27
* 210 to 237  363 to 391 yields 1.09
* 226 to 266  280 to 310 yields 1.31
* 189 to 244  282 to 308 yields 1.13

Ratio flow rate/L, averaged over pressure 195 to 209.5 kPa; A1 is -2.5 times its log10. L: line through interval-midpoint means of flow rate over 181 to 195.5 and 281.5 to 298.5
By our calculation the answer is 0.21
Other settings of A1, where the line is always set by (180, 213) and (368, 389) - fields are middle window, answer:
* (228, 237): 0.09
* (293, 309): -0.06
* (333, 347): -0.07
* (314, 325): -0.06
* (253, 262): 0.36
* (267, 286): 0.23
